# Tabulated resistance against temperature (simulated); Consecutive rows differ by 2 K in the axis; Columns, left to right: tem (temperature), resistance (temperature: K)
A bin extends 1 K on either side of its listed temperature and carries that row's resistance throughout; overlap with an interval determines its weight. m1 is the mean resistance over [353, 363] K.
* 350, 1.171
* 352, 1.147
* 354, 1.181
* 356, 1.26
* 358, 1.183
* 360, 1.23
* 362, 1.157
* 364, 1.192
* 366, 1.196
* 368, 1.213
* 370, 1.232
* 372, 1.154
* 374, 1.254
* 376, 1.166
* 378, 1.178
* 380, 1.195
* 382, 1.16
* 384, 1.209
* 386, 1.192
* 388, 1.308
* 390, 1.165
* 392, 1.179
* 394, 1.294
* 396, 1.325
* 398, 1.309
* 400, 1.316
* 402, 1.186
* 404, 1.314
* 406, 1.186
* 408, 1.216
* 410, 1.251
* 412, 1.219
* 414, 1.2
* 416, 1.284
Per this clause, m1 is 1.2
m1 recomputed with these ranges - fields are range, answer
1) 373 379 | 1.2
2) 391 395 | 1.24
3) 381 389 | 1.22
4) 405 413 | 1.22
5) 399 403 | 1.25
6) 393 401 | 1.31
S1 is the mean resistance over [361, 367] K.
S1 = 1.18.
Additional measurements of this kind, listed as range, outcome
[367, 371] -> 1.22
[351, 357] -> 1.2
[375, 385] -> 1.18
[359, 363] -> 1.19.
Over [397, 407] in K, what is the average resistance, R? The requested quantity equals 1.26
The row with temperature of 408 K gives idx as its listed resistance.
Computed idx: 1.216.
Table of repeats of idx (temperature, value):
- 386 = 1.192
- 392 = 1.179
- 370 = 1.232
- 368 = 1.213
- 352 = 1.147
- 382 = 1.16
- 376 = 1.166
